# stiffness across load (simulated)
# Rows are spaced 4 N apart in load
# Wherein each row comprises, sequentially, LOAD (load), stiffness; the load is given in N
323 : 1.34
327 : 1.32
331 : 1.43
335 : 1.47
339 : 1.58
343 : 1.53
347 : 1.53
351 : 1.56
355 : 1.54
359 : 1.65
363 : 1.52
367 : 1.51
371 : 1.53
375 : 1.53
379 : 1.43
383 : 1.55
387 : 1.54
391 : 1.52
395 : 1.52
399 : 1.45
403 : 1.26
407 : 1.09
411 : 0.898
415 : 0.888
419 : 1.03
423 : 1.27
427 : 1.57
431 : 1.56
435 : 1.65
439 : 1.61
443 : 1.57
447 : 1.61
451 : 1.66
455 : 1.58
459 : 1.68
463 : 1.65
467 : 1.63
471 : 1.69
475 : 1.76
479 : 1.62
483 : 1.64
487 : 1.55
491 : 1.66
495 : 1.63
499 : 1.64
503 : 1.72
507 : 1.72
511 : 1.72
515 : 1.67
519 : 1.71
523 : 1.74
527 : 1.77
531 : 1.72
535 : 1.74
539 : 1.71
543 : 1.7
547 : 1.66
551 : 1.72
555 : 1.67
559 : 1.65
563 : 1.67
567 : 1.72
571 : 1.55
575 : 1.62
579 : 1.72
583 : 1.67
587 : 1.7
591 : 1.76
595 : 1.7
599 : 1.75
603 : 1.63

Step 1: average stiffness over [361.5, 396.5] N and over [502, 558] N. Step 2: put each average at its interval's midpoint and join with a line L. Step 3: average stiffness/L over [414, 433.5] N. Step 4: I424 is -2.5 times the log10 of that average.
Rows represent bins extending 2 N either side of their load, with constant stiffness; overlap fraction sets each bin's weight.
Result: 0.21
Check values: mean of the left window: 1.52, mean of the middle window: 1.29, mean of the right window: 1.71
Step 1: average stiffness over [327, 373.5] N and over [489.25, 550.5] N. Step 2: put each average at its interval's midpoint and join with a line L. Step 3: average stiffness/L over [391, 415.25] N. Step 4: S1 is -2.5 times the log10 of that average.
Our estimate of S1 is 0.267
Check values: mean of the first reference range 1.52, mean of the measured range 1.23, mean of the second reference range 1.7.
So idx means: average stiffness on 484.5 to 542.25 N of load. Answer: 1.69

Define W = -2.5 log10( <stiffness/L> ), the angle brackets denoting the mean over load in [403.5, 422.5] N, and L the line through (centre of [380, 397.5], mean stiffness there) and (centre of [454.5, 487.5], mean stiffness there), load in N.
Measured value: 0.460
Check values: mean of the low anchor 1.52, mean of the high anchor 1.65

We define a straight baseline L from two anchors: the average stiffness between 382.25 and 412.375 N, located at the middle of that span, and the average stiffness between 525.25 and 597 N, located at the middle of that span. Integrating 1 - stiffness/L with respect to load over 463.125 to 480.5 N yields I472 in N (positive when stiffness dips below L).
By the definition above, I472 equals -1.9 N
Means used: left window 1.35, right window 1.69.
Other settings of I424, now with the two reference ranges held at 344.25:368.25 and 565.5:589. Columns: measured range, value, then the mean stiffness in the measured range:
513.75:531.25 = -0.06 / 1.72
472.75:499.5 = -0.02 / 1.64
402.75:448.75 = 0.19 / 1.34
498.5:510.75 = -0.05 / 1.7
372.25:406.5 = 0.08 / 1.46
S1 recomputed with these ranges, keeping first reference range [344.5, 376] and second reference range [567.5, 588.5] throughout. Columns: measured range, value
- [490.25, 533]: -0.05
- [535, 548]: -0.04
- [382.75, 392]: 0.02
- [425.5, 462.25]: -0.02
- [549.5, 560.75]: -0.02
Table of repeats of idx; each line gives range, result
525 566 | 1.7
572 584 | 1.66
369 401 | 1.51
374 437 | 1.36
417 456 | 1.51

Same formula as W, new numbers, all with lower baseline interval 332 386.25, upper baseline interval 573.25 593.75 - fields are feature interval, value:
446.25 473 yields -0.03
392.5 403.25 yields 0.09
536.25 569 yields -0.01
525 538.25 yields -0.05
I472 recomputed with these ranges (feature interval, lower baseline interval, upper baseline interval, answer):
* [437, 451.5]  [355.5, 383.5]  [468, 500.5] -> 0.0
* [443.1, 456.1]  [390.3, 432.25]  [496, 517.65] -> -1.6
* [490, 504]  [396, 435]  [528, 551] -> -0.9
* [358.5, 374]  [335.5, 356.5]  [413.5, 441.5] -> -0.4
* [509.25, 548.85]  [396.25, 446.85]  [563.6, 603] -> -3.7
